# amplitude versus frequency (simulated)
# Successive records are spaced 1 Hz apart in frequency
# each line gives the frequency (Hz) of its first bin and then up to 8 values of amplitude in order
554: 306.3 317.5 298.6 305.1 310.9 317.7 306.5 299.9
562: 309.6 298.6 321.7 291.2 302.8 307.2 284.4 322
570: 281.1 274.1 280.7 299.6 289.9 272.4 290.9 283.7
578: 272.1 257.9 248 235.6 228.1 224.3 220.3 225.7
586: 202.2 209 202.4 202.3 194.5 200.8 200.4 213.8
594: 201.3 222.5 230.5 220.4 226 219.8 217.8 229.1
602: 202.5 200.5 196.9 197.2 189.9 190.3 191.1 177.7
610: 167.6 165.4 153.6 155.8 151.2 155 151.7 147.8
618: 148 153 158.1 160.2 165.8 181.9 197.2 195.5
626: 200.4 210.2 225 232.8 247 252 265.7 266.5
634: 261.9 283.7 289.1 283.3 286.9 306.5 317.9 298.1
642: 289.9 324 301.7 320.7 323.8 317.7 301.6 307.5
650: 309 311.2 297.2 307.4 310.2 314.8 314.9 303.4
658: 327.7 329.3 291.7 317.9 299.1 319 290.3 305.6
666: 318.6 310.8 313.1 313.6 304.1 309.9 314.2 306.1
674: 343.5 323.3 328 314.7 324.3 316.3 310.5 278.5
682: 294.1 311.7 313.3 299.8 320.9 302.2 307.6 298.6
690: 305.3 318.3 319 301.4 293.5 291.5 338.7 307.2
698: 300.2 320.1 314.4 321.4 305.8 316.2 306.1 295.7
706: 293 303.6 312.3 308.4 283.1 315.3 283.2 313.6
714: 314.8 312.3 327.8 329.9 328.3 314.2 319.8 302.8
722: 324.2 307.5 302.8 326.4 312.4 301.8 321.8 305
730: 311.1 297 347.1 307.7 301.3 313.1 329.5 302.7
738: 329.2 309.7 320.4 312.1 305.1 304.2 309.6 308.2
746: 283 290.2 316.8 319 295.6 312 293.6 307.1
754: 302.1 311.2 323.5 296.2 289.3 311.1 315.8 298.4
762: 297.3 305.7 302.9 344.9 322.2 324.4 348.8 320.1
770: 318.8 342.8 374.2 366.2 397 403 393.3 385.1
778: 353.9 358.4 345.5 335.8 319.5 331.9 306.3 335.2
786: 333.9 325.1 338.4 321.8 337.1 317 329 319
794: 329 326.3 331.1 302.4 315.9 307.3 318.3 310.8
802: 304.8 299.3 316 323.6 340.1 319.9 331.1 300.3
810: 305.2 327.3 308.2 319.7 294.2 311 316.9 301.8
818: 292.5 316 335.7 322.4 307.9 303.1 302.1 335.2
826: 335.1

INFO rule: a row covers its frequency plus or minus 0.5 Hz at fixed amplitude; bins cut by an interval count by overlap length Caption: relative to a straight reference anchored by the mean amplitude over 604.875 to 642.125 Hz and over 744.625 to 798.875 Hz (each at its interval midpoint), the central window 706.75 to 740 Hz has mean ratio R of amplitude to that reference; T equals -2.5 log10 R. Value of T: -0.09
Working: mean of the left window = 212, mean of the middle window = 313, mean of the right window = 326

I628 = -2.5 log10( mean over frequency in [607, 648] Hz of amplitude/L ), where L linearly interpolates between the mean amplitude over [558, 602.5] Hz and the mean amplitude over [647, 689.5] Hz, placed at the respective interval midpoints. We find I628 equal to 0.25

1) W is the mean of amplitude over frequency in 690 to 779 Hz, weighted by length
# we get 317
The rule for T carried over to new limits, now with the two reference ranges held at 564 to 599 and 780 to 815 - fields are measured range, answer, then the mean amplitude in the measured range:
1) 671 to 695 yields -0.104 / 310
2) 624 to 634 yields 0.139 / 232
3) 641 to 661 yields -0.146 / 311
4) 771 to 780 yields -0.197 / 375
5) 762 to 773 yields -0.069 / 331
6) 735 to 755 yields -0.019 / 308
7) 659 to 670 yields -0.122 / 309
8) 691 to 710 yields -0.073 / 308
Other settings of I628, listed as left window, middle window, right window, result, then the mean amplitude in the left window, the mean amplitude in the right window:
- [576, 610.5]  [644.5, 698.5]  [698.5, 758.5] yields -0.15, 216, 310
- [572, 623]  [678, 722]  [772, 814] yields -0.14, 207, 332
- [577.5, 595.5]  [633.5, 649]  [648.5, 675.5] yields -0.05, 220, 312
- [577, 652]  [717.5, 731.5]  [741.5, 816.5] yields -0.08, 228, 323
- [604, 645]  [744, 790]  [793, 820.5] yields -0.12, 218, 315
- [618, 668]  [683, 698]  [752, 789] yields -0.04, 275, 332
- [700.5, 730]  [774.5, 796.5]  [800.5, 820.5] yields -0.09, 311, 314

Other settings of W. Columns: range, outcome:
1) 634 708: 308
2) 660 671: 308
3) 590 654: 230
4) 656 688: 311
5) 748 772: 315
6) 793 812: 317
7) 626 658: 289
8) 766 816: 331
